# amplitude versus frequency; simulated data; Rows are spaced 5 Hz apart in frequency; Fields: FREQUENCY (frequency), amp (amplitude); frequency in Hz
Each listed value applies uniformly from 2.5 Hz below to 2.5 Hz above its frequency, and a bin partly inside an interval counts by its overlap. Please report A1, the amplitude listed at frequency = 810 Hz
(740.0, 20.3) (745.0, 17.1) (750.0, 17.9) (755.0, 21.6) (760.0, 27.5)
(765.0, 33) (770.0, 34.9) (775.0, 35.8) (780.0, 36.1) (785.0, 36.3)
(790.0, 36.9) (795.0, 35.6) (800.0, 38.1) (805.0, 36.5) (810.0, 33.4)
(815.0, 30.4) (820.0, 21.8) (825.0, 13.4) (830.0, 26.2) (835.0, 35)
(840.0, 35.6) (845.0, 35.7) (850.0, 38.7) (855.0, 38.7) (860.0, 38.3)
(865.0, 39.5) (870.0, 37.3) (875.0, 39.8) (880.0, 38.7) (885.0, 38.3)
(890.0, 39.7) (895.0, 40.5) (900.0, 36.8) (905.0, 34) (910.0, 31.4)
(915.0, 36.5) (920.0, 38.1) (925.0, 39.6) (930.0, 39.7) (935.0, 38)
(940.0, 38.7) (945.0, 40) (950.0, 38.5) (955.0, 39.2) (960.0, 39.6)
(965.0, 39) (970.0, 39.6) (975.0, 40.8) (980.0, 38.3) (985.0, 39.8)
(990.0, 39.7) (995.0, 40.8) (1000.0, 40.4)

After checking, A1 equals 33.4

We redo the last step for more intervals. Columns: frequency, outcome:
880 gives 38.7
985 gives 39.8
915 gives 36.5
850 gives 38.7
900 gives 36.8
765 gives 33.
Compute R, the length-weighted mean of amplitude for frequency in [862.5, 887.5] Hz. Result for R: 38.7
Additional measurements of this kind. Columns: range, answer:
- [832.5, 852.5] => 36.2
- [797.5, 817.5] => 34.6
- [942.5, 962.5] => 39.3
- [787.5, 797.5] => 36.2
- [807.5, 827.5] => 24.8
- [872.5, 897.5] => 39.4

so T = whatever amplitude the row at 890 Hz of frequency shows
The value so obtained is 39.7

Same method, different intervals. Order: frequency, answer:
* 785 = 36.3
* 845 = 35.7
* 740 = 20.3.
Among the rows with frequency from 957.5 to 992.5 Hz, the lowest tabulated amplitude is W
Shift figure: 38.3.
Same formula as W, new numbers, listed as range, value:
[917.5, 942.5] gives 38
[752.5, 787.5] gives 21.6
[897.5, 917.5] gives 31.4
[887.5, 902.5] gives 36.8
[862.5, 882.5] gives 37.3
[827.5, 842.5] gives 26.2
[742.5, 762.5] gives 17.1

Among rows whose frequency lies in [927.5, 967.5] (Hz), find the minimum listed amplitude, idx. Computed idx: 38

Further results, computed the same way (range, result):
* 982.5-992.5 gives 39.7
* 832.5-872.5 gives 35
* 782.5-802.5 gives 35.6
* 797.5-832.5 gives 13.4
